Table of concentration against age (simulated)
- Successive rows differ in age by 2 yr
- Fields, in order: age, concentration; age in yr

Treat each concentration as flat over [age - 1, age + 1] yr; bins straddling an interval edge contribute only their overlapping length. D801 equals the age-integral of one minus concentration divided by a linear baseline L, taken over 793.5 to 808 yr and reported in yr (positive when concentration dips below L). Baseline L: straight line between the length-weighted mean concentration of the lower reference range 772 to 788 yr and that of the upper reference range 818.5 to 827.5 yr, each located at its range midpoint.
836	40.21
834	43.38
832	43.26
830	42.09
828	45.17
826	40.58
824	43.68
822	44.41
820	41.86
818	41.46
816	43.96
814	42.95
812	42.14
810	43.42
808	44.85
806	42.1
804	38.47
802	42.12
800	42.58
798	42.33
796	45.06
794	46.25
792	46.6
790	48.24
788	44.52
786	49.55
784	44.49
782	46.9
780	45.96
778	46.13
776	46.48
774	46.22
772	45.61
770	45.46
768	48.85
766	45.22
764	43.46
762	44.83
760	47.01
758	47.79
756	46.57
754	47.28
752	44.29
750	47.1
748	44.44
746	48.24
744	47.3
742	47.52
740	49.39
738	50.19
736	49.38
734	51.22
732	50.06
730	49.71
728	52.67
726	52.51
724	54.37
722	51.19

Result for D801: 0.61 yr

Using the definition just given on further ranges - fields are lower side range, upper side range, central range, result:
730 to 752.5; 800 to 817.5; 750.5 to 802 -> -0.7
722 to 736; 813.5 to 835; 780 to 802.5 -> 0.3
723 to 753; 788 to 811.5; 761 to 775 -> 0.3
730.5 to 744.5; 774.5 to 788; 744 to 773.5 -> 1.1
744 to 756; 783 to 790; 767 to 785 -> 0.1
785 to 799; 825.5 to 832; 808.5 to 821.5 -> 0.4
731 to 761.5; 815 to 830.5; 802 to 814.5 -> 0.4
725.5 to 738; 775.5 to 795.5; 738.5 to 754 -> 0.8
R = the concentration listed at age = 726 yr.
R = 52.51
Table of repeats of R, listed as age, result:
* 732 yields 50.06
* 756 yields 46.57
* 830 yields 42.09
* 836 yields 40.21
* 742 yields 47.52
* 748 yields 44.44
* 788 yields 44.52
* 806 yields 42.1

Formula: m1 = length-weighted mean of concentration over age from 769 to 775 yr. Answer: 45.8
